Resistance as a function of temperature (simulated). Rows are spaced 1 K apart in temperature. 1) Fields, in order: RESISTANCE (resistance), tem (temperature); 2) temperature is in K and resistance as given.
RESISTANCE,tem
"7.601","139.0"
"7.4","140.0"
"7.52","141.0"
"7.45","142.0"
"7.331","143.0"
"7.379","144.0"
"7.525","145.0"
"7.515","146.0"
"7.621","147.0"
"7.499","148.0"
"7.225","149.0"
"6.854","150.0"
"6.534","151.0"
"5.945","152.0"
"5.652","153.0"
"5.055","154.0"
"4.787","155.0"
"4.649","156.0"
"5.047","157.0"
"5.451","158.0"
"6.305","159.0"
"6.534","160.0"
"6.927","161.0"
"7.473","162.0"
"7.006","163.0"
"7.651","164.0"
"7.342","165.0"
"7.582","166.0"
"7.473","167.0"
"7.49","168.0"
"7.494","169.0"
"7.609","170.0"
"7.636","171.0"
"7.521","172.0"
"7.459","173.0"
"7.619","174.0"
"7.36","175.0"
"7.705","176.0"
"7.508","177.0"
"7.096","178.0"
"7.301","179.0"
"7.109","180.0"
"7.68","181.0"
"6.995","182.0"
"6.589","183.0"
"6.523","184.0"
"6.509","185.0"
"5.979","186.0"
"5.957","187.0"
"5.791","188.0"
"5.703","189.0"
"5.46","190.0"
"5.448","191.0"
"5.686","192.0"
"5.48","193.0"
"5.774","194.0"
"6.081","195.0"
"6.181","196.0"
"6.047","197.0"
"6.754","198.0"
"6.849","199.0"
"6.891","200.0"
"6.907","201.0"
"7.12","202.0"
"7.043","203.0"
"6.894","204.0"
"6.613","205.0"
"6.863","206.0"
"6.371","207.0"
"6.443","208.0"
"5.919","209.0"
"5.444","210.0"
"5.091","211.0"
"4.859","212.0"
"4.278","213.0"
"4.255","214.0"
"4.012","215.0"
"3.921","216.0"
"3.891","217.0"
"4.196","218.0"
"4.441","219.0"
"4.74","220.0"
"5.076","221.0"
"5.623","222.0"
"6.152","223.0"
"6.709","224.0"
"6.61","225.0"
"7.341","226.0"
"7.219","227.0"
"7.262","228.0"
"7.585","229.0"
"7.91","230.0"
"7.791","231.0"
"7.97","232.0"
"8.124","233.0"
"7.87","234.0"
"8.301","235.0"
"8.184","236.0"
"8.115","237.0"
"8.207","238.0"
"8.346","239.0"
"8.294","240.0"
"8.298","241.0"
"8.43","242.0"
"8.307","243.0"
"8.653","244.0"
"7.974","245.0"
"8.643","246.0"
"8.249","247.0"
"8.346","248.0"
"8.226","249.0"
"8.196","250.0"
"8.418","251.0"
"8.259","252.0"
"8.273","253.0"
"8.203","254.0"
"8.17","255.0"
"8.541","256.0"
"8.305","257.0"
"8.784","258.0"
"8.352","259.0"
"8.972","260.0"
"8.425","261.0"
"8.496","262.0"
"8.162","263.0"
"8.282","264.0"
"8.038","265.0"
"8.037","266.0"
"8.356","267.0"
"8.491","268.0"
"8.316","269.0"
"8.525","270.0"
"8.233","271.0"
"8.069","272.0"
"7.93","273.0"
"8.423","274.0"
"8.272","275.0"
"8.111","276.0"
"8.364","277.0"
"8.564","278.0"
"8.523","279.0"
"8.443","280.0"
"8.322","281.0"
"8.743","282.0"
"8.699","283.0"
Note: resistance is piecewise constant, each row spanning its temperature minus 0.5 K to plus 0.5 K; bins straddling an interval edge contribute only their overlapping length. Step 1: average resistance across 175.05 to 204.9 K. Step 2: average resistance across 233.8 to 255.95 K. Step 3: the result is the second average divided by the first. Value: 1.27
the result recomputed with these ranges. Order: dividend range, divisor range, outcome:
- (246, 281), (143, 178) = 1.21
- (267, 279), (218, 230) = 1.33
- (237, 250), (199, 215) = 1.38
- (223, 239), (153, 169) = 1.18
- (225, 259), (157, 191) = 1.18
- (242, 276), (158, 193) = 1.21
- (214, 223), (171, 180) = 0.61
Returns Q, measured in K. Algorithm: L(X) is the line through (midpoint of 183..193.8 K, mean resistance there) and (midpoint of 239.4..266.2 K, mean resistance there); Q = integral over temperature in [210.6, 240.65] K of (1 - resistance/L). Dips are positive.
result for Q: 3.87 K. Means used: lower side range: 5.89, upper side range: 8.35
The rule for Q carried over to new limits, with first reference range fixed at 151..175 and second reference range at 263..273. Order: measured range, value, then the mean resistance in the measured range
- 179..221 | 7.76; 5.88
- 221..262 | -0.54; 7.96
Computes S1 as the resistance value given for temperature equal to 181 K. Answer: 7.68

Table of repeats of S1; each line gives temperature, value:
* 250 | 8.196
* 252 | 8.259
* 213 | 4.278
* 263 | 8.162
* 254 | 8.203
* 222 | 5.623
